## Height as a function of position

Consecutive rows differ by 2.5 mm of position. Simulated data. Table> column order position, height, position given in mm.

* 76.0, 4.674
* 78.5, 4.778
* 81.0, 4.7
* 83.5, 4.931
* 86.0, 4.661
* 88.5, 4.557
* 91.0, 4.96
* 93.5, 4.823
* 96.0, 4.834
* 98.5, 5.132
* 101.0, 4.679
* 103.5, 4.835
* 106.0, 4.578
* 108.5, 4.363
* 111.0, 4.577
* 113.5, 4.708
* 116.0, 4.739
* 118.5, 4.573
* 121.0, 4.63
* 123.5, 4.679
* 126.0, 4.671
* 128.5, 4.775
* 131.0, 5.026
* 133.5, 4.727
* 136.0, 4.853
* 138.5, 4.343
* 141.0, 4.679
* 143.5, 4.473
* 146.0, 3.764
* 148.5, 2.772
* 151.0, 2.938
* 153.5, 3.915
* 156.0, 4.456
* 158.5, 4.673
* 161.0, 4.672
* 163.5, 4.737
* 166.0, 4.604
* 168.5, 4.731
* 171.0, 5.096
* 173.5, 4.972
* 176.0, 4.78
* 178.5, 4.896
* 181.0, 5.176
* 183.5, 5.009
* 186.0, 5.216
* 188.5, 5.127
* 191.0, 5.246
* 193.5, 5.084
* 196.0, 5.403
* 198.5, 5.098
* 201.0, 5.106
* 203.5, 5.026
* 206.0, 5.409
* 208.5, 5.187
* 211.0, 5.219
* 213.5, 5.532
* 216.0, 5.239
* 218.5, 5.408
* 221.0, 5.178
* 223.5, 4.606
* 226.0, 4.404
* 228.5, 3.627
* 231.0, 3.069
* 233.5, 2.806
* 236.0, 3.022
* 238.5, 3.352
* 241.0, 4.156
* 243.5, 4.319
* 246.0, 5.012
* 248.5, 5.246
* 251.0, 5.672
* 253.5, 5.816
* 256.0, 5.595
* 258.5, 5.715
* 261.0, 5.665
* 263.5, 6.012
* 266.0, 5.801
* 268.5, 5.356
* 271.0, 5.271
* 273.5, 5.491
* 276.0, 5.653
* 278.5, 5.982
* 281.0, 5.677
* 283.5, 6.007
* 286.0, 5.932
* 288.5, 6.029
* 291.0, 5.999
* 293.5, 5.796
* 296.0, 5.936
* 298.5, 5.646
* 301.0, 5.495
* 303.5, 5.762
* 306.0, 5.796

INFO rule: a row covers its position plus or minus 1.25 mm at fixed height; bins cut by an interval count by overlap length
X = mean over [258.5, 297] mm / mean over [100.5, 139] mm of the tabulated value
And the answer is 1.23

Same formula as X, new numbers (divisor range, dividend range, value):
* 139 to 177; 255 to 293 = 1.32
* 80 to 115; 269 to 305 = 1.21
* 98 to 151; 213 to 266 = 1.05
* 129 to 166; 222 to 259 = 1.02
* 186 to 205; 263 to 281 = 1.09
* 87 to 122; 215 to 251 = 0.91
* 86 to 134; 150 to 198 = 1.01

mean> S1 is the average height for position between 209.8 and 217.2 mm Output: 5.33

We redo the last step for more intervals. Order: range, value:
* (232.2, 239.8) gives 3.07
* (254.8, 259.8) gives 5.66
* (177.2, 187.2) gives 5.07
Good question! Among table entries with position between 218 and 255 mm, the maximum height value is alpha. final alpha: 5.816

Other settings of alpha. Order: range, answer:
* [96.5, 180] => 5.132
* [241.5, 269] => 6.012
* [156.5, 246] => 5.532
